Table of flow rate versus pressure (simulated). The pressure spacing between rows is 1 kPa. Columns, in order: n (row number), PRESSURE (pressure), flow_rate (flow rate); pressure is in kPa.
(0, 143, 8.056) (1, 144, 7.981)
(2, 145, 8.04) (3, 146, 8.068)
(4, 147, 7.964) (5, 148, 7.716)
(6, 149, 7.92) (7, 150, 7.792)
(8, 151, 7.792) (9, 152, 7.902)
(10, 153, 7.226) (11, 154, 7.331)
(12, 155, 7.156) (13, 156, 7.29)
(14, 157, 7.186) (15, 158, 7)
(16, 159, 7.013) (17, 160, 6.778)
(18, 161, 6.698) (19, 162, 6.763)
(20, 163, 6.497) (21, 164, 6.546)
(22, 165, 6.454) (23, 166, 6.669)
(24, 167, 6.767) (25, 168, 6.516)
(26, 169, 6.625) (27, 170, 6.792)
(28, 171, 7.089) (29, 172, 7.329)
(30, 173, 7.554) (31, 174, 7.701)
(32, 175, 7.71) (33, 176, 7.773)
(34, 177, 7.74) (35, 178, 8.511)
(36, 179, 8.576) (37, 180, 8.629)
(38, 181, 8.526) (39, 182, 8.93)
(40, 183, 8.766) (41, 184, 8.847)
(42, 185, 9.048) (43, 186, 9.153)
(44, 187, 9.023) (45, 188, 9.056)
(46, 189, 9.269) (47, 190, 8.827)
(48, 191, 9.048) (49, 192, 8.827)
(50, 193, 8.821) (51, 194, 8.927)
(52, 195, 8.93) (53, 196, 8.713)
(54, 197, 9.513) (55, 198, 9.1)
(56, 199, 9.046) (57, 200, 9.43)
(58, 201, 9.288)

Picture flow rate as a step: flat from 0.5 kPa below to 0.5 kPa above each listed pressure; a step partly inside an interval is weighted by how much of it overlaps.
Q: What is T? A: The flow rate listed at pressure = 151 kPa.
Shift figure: 7.792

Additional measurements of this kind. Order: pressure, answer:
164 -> 6.546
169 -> 6.625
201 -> 9.288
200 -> 9.43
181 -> 8.526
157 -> 7.186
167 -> 6.767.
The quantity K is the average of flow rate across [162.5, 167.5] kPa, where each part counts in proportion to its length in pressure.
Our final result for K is 6.59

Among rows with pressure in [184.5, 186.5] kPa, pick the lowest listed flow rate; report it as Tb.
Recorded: 9.048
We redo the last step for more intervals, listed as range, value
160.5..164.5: 6.497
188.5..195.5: 8.821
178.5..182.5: 8.526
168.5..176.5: 6.625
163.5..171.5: 6.454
